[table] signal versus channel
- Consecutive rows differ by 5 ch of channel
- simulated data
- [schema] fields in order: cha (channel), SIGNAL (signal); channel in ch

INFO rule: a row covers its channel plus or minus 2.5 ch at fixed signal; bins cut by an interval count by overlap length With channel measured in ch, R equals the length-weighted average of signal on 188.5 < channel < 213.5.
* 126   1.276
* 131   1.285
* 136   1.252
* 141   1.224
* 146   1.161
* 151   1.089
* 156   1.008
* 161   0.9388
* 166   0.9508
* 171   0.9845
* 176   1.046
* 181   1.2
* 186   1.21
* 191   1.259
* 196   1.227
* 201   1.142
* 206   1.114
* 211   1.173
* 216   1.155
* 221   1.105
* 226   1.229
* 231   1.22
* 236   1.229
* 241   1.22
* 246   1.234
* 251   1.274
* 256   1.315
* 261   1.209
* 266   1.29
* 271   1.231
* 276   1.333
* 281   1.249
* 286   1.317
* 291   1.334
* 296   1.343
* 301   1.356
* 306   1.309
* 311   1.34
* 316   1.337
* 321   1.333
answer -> 1.18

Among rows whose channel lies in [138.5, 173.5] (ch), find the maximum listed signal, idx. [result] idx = 1.224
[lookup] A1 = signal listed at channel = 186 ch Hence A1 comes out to 1.21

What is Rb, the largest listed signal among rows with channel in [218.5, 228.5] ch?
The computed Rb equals 1.229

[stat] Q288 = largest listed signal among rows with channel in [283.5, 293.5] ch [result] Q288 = 1.334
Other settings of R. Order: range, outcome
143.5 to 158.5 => 1.09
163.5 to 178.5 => 0.994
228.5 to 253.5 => 1.24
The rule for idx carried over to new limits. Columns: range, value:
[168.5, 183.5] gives 1.2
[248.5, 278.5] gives 1.333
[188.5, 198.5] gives 1.259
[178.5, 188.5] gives 1.21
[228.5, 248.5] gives 1.234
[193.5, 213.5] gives 1.227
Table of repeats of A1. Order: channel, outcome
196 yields 1.227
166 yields 0.9508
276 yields 1.333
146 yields 1.161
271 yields 1.231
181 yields 1.2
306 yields 1.309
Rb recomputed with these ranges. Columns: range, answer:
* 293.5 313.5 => 1.356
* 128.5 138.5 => 1.285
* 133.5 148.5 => 1.252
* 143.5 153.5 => 1.161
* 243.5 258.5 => 1.315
